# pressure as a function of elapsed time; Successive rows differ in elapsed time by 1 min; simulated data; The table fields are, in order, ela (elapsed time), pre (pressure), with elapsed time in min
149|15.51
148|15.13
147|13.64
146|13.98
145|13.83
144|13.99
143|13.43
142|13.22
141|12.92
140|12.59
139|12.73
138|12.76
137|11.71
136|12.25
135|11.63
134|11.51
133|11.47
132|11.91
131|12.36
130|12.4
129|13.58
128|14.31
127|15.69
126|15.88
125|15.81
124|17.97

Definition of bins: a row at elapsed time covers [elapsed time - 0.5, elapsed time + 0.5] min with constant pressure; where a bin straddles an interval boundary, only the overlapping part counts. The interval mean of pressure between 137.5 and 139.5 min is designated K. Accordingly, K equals 12.7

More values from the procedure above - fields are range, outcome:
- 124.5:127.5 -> 15.8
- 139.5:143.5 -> 13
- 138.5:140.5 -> 12.7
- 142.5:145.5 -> 13.8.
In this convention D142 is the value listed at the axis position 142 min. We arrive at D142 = 13.22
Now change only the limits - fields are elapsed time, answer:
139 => 12.73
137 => 11.71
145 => 13.83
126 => 15.88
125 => 15.81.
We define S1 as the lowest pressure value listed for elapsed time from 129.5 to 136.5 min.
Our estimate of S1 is 11.47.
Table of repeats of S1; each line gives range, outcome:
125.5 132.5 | 11.91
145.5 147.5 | 13.64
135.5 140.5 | 11.71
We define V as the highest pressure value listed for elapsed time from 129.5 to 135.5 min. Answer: 12.4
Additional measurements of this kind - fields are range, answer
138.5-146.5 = 13.99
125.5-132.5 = 15.88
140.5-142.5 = 13.22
